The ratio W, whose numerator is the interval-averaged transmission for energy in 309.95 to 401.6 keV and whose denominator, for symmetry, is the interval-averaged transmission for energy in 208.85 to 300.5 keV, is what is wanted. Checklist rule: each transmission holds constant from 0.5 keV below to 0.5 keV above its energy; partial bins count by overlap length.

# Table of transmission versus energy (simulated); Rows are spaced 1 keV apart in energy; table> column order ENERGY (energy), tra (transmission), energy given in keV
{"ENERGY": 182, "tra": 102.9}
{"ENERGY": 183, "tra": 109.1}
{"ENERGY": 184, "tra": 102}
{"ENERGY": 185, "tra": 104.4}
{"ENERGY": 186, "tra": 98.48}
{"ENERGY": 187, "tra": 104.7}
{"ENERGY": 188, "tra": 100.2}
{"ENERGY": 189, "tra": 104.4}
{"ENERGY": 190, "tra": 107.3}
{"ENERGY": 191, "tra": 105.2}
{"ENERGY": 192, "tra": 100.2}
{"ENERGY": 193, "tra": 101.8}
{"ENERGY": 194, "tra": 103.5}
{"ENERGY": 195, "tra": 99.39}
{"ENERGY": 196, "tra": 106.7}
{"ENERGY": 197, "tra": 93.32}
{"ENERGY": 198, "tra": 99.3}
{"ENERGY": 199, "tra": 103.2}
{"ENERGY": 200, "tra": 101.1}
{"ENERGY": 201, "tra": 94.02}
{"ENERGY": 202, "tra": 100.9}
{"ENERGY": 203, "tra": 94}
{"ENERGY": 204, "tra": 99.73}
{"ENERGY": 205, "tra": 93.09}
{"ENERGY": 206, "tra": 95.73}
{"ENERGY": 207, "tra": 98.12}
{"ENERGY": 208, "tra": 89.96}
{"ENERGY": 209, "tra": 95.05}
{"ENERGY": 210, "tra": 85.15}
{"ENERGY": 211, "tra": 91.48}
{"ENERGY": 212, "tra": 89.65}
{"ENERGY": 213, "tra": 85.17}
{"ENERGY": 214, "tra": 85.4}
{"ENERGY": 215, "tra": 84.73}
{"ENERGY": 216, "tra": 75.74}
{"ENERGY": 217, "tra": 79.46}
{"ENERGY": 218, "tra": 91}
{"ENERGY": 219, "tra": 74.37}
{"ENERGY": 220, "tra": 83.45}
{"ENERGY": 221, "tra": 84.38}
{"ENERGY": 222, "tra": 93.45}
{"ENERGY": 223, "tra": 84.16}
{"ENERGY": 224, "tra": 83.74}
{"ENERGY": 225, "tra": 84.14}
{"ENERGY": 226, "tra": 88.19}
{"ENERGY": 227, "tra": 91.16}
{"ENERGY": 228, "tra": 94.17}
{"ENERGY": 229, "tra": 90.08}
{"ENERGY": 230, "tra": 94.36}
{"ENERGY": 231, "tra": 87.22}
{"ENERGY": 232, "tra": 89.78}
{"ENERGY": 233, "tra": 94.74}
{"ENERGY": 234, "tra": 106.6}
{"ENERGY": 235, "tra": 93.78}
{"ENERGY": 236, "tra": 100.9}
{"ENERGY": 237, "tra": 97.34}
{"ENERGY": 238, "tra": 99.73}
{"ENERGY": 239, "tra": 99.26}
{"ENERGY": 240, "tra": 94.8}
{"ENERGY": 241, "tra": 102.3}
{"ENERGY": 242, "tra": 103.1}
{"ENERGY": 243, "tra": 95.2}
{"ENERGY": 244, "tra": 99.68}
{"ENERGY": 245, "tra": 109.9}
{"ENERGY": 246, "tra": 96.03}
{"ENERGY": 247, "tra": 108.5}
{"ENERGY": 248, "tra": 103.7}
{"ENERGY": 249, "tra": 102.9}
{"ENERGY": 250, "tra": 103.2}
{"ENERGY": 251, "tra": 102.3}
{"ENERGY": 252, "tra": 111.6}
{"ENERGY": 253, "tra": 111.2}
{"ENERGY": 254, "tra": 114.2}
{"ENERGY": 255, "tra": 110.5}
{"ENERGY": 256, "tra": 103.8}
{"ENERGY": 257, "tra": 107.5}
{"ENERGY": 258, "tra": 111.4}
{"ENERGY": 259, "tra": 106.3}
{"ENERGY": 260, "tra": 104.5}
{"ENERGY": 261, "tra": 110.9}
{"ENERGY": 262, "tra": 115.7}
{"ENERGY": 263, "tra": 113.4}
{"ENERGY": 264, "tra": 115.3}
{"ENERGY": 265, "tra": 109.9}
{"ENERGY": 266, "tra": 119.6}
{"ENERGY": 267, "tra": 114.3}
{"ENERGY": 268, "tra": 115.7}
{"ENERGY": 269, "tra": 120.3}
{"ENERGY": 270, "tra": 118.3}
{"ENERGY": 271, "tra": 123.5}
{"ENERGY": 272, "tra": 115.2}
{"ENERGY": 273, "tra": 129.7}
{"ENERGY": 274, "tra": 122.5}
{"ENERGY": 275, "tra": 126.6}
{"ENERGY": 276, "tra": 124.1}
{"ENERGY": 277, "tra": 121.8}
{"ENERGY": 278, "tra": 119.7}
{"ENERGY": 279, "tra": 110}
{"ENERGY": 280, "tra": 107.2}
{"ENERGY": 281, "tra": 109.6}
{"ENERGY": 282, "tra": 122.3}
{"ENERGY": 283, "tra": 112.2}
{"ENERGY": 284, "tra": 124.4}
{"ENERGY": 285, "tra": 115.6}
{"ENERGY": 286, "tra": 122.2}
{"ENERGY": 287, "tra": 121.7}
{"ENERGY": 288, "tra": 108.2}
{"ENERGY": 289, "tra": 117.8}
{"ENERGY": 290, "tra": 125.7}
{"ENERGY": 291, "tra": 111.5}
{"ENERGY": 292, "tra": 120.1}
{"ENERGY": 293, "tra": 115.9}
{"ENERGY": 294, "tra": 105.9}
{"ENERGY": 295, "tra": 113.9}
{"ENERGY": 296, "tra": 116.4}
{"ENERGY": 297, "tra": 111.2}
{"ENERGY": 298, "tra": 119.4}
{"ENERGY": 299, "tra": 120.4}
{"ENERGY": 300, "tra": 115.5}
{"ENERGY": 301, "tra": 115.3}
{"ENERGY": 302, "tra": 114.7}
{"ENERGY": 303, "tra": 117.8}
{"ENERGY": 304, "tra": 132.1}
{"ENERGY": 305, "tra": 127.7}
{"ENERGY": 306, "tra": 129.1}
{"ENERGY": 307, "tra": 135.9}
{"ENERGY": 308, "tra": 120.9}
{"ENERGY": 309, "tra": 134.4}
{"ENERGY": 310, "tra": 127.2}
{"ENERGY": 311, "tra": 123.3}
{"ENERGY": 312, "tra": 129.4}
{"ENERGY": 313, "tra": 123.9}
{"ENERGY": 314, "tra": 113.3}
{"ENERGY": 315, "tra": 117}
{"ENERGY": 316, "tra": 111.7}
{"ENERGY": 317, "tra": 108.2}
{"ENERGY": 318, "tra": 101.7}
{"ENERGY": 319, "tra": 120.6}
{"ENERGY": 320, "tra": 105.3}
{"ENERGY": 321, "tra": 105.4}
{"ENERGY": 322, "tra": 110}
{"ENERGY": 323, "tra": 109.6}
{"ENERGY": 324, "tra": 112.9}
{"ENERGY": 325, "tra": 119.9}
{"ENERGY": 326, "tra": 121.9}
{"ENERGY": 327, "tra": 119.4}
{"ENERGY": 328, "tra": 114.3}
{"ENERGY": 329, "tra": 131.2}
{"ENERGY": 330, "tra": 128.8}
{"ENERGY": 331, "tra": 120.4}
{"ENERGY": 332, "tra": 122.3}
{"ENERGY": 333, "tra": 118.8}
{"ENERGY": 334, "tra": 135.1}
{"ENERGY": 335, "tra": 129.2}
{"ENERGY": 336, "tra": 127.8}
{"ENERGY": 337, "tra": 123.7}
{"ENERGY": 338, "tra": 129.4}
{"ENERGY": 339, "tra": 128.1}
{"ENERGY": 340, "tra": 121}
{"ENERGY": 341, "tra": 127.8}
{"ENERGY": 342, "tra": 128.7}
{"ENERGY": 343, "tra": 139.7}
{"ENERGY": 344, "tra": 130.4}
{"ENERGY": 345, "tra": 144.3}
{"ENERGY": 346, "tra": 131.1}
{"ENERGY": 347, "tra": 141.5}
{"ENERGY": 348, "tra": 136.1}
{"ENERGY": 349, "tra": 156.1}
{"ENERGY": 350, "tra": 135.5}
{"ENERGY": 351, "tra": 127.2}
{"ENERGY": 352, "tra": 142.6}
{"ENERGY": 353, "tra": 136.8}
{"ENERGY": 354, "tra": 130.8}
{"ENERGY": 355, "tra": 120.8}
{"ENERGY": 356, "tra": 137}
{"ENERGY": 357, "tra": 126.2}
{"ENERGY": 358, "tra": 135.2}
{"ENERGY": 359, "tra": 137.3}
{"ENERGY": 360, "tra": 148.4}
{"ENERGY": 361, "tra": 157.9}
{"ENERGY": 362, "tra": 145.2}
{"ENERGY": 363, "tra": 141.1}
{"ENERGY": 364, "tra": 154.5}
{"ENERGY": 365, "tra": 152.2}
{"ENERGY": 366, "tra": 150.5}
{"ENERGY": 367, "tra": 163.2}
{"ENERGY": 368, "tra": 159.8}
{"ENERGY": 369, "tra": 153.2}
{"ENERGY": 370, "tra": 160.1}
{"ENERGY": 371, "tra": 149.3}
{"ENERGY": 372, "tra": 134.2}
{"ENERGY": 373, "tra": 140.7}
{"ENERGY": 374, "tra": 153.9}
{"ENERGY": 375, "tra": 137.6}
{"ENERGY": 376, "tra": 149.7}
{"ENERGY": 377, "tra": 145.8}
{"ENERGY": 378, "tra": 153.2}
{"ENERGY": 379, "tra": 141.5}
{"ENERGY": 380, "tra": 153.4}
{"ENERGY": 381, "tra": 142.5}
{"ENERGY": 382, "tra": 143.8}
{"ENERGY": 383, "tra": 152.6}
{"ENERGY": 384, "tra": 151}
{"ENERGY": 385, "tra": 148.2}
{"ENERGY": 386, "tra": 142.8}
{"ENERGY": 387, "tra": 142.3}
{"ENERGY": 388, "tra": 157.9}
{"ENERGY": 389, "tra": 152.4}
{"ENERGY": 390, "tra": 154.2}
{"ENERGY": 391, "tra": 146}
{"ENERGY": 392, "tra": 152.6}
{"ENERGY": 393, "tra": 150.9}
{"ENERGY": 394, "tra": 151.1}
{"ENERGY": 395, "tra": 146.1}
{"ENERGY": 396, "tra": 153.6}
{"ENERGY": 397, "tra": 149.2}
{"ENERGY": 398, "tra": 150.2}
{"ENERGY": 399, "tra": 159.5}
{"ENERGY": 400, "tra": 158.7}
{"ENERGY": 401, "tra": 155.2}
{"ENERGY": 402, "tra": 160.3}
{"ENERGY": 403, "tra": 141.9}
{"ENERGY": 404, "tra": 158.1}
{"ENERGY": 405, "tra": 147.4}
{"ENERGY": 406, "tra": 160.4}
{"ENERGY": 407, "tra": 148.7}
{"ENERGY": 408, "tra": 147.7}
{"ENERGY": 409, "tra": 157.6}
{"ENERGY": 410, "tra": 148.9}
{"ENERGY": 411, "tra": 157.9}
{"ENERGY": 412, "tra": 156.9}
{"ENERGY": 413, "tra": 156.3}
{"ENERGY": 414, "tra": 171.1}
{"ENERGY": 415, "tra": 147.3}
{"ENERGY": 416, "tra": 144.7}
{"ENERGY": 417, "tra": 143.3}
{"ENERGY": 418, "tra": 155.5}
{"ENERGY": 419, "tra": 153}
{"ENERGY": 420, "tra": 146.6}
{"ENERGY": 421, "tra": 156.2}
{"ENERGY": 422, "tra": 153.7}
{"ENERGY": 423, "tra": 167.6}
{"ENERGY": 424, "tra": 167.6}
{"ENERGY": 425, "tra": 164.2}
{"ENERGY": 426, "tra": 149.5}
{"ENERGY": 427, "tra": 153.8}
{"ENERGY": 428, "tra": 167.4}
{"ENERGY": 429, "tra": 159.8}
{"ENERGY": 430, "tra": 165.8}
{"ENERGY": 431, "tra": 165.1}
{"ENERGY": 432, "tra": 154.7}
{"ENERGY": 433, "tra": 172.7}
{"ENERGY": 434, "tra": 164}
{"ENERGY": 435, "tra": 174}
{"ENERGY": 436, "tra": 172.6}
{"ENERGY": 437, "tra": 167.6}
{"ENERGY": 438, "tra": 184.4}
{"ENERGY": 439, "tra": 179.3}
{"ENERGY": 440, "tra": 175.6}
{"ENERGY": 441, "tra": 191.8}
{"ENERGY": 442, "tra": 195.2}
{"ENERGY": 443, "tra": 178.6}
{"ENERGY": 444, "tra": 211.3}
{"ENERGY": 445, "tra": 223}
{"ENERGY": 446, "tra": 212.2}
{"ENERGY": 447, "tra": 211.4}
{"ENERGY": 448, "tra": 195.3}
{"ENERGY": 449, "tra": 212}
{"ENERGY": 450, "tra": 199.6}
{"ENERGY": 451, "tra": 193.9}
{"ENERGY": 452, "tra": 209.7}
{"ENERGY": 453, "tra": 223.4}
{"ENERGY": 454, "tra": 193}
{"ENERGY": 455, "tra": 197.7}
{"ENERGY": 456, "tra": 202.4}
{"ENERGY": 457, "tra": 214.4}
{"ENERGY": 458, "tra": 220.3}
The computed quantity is 1.30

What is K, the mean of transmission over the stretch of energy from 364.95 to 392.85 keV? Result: 149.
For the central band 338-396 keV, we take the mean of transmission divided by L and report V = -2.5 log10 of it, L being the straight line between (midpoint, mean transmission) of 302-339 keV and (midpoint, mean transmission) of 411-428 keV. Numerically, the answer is -0.05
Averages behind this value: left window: 121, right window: 156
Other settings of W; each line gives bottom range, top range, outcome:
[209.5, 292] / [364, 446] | 1.52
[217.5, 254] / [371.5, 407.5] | 1.56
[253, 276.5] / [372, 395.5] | 1.28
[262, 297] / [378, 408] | 1.29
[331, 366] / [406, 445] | 1.22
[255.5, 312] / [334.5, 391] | 1.21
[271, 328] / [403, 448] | 1.41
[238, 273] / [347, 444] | 1.41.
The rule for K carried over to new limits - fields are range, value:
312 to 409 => 138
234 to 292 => 111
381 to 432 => 154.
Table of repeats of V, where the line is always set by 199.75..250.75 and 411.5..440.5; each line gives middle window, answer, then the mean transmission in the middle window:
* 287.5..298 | 0.01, 115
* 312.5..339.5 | 0.08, 119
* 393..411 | 0.01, 153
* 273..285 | -0.07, 119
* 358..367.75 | -0.07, 150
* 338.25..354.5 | 0.00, 135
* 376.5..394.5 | -0.01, 149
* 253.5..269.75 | -0.06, 112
